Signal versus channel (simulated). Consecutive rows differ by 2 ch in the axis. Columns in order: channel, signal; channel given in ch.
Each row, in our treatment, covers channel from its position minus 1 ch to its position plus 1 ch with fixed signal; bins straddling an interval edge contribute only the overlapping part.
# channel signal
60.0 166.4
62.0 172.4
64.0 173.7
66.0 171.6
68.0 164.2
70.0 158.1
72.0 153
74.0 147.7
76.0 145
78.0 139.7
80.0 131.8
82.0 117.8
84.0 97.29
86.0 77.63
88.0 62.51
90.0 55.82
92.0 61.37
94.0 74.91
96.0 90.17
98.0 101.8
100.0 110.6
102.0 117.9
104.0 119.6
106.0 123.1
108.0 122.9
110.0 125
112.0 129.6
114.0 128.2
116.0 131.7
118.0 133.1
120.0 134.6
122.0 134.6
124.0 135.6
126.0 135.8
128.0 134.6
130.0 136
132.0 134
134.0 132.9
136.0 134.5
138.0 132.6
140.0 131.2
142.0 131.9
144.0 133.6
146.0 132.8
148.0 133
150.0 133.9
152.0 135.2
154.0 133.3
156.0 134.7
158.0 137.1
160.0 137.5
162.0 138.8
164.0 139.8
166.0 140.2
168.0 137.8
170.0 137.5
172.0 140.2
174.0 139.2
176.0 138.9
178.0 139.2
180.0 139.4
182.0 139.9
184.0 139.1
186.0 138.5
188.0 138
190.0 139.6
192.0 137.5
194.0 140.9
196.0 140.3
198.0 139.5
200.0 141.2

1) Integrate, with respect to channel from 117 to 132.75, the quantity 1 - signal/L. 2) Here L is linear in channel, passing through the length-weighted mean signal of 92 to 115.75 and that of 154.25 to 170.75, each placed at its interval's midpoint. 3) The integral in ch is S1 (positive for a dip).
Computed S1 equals -1.82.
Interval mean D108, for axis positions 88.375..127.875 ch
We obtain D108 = 114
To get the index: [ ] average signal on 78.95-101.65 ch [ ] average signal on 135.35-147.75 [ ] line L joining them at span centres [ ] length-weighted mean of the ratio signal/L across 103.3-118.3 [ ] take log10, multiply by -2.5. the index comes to -0.18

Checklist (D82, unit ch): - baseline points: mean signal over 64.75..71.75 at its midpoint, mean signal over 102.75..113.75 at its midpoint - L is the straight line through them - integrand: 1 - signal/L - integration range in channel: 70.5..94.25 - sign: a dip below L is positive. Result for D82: 6.93 ch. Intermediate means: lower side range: 164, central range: 107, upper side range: 124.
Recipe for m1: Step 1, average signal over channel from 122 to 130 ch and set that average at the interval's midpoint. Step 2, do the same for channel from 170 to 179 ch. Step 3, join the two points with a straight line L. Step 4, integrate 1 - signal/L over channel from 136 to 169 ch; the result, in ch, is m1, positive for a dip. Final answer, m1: 0.5 ch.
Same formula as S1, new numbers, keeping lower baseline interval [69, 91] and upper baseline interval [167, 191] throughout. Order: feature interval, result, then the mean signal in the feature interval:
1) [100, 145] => -1.3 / 130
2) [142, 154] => -0.1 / 134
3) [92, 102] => 2.3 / 93.4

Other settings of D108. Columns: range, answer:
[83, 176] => 123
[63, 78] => 158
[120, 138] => 135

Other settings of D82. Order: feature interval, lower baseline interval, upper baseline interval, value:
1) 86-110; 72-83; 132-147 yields 7.2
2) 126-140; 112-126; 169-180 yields 0.0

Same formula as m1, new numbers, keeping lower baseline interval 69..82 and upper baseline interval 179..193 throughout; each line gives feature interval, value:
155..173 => 0.2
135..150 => 0.8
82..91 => 4.1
